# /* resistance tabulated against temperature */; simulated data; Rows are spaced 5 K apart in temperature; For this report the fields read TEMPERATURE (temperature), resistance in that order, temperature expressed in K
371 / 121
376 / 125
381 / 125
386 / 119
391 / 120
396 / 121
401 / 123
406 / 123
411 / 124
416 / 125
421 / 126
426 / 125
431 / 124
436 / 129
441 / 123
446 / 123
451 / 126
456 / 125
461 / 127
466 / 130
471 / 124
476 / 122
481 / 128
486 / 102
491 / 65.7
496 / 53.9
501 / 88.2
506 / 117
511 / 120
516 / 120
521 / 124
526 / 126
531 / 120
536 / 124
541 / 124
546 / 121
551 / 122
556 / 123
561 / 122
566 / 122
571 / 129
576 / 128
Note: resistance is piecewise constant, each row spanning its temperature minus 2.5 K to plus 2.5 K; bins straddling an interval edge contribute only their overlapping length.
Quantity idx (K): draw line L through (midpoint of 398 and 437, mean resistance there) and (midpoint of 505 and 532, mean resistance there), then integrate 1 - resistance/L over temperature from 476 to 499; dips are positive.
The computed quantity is 5.9 K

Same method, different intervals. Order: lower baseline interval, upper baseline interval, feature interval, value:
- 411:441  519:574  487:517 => 7.46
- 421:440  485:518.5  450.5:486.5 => -4.85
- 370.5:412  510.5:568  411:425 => -0.32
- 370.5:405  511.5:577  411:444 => -0.76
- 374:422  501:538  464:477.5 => -0.52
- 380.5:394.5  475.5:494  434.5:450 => -2.13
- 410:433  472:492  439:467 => -2.18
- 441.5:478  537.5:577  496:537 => 3.64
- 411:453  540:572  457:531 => 7.67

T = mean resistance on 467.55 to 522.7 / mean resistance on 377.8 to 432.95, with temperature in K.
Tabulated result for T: 0.86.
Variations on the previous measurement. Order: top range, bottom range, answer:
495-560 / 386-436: 0.94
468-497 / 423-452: 0.82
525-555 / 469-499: 1.24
